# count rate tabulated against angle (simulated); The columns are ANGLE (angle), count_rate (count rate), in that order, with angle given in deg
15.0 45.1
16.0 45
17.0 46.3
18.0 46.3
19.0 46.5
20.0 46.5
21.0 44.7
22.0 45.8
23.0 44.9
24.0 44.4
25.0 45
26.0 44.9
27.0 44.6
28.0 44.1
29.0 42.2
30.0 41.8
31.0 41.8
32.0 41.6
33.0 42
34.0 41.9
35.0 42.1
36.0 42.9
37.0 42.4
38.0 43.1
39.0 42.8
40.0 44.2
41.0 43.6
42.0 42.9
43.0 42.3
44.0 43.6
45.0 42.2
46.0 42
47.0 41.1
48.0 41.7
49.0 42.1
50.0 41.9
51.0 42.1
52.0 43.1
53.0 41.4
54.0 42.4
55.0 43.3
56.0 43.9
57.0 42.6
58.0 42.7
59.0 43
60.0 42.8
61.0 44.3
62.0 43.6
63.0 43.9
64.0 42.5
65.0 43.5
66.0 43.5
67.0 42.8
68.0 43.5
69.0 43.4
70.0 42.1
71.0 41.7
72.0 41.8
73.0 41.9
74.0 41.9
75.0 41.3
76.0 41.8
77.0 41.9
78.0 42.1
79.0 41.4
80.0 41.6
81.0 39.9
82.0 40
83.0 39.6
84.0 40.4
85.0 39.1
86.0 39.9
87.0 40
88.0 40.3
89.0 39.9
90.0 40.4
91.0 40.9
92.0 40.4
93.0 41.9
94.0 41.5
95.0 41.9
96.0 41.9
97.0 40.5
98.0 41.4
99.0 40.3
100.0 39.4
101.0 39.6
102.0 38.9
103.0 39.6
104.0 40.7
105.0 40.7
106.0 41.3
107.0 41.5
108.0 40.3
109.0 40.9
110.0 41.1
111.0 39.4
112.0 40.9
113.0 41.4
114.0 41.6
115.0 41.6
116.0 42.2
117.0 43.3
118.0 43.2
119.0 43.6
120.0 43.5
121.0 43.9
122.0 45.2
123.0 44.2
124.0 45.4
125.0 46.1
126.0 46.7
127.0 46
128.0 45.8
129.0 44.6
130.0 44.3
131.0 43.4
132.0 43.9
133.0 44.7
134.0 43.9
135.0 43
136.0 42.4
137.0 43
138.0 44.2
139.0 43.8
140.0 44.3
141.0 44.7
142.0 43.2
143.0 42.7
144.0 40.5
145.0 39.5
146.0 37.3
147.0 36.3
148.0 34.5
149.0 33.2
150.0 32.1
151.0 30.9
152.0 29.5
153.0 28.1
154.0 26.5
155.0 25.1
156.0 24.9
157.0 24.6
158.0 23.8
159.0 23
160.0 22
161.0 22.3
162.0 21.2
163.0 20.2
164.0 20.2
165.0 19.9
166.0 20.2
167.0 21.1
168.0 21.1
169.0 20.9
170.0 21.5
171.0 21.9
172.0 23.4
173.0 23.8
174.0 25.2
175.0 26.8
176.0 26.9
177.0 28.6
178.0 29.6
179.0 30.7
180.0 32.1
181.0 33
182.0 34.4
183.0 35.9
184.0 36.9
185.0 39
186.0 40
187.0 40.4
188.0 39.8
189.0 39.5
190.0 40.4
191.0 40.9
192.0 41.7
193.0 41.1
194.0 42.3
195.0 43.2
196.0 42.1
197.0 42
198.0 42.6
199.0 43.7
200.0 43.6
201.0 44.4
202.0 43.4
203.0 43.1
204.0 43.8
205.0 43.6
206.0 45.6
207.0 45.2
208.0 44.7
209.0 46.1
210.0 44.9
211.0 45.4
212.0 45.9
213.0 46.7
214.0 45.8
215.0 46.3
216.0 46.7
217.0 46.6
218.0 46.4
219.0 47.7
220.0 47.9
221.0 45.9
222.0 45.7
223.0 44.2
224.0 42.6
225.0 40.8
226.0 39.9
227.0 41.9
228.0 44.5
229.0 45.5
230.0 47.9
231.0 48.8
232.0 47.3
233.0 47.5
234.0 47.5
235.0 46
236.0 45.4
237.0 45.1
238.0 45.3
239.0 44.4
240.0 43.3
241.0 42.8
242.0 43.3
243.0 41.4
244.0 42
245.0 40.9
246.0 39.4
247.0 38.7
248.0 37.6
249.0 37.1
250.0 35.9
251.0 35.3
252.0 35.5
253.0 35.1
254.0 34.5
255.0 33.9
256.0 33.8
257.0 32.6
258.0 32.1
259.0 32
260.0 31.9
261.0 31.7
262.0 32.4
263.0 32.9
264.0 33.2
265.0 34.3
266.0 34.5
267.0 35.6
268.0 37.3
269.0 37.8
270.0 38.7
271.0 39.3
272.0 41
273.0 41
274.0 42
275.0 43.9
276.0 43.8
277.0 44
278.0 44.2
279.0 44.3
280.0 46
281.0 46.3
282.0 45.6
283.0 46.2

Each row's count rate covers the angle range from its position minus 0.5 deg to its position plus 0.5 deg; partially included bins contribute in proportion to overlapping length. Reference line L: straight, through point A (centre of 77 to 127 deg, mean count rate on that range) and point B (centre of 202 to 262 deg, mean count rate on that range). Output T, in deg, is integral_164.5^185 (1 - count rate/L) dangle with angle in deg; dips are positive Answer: 7.28 deg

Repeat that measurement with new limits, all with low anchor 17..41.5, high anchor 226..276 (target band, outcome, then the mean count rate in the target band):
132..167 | 7.34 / 32.8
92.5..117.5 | 0.81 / 41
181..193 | 0.56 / 38.8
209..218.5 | -1.39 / 46.1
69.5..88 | 0.79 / 41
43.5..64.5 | 0.31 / 42.7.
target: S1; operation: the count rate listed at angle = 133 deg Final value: 44.7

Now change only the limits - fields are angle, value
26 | 44.9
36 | 42.9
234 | 47.5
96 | 41.9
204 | 43.8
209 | 46.1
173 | 23.8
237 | 45.1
